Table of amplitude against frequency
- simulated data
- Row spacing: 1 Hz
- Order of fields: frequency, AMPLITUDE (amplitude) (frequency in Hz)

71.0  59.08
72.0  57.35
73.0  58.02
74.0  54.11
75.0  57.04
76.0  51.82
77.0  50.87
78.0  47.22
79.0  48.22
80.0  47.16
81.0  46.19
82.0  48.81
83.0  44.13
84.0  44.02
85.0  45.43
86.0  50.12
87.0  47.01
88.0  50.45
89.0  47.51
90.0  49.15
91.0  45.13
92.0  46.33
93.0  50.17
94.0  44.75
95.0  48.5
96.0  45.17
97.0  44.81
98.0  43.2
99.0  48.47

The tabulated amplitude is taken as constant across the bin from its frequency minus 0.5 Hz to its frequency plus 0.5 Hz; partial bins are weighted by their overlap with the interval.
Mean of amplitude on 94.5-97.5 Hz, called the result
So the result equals 46.2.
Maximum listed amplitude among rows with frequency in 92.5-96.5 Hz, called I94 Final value 50.17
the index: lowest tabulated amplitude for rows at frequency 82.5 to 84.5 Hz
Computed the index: 44.02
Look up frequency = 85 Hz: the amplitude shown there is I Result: 45.43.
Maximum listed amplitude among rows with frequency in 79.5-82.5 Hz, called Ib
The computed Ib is 48.81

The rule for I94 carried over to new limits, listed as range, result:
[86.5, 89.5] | 50.45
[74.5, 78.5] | 57.04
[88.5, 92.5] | 49.15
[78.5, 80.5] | 48.22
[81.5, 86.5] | 50.12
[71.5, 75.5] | 58.02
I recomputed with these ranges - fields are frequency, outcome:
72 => 57.35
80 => 47.16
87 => 47.01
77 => 50.87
